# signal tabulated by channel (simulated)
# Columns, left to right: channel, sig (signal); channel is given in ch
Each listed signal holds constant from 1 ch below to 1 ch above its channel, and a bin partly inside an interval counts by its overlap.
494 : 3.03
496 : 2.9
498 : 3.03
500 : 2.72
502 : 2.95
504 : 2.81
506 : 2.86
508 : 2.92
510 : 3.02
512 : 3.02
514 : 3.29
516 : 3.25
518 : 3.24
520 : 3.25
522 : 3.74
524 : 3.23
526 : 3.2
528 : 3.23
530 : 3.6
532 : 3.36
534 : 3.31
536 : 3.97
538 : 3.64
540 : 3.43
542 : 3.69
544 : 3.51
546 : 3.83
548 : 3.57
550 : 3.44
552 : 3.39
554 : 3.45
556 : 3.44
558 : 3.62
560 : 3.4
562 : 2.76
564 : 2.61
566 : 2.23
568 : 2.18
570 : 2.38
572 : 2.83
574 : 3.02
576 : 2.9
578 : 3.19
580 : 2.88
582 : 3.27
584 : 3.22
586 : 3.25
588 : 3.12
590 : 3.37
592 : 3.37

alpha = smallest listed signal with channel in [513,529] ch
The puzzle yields 3.2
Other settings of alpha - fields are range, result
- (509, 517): 3.02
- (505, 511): 2.86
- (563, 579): 2.18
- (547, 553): 3.39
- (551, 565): 2.61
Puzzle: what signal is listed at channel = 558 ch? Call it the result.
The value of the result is 3.62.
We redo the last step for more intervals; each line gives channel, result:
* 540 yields 3.43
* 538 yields 3.64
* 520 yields 3.25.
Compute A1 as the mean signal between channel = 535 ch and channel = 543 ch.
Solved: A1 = 3.68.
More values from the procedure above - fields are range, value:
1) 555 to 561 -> 3.49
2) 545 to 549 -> 3.7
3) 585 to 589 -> 3.19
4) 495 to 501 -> 2.88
